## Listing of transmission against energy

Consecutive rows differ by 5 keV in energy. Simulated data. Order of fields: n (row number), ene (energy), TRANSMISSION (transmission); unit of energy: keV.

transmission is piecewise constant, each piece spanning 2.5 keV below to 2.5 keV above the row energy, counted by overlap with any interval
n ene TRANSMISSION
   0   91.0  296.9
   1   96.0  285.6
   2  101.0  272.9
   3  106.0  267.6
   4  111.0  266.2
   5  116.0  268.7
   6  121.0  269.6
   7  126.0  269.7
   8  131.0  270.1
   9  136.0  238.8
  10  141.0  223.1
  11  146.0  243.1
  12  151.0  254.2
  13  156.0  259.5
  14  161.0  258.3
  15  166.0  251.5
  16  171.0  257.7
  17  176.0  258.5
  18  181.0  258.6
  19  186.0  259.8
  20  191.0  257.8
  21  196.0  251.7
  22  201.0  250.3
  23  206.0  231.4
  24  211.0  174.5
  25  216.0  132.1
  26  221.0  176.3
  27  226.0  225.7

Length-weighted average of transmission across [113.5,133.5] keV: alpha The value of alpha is 270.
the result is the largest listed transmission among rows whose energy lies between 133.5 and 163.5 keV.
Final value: 259.5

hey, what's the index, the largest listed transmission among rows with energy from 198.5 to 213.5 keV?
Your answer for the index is 250.3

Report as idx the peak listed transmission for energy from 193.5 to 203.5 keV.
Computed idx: 251.7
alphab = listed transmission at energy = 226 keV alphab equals 225.7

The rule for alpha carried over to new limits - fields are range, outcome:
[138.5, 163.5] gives 248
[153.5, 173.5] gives 257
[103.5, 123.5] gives 268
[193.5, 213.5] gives 227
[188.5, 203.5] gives 253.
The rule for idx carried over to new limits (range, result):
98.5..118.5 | 272.9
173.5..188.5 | 259.8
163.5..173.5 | 257.7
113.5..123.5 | 269.6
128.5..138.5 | 270.1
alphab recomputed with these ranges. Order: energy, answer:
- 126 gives 269.7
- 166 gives 251.5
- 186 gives 259.8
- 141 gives 223.1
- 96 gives 285.6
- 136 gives 238.8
